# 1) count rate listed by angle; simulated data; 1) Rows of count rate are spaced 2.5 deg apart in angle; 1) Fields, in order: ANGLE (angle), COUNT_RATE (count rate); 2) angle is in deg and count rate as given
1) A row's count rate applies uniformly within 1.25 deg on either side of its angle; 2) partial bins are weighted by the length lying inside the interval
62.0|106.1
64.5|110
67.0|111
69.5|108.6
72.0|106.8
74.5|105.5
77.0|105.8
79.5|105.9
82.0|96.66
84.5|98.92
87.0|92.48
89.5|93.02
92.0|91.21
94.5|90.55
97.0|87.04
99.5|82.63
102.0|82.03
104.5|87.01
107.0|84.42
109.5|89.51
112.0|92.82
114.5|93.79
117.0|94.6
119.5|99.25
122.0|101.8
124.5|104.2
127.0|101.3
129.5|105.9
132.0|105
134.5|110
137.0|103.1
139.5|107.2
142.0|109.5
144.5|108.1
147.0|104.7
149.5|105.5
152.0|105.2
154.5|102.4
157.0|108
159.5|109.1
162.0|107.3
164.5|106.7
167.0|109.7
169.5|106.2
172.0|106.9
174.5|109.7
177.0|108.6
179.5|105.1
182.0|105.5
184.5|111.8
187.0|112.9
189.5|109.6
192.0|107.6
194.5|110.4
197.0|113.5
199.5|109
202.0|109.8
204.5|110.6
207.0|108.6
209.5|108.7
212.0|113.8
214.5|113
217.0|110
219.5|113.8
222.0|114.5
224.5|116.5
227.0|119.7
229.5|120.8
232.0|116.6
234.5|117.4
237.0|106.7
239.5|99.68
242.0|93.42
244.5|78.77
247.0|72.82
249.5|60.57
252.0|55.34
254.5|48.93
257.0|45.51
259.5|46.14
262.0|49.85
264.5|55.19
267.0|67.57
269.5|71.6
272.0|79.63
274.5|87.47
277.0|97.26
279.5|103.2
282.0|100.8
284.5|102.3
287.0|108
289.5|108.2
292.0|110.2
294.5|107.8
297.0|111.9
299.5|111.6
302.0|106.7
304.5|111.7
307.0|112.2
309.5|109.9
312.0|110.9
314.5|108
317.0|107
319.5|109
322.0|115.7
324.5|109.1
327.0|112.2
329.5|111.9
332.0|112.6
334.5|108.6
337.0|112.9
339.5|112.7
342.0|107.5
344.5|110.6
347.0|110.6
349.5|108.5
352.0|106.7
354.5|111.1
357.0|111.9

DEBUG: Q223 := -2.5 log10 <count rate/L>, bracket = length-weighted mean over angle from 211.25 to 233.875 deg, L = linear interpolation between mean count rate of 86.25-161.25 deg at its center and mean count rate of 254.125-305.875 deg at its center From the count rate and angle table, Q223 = -0.249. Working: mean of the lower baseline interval 98.5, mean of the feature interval 116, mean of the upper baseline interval 87.9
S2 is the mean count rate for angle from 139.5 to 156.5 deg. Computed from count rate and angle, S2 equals 106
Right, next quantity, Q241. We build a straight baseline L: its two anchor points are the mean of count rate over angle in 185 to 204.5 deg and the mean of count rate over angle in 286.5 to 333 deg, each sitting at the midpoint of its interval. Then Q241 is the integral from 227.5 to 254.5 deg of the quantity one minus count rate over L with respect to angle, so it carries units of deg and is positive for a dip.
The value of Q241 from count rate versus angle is 4.7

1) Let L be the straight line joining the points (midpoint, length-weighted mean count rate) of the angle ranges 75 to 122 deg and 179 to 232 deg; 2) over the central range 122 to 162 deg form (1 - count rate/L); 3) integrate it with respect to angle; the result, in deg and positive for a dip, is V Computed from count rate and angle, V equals -2.0 deg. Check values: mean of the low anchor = 93.1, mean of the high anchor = 112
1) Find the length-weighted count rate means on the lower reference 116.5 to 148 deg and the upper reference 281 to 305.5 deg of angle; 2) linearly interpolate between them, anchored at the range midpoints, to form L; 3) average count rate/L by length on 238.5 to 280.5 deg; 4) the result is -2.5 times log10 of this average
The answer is 0.45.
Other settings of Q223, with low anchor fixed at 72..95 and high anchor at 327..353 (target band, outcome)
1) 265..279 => 0.31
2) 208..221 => -0.07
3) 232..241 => -0.03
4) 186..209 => -0.06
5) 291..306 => -0.02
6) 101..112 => 0.15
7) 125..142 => -0.05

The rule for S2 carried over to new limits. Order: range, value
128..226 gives 109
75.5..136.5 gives 95.8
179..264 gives 97.7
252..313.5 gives 89.6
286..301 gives 110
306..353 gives 110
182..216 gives 111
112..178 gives 105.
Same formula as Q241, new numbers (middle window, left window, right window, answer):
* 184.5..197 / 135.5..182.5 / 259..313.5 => -0.8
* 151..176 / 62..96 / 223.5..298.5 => -3.1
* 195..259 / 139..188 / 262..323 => 3.1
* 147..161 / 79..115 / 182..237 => -0.6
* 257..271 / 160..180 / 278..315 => 6.6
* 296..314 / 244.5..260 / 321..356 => -4.2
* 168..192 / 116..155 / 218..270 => -3.0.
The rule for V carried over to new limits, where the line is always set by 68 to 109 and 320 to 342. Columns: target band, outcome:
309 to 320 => 0.16 deg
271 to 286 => 1.73 deg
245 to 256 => 4.73 deg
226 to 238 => -1.33 deg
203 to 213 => -0.70 deg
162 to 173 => -0.77 deg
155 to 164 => -0.70 deg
